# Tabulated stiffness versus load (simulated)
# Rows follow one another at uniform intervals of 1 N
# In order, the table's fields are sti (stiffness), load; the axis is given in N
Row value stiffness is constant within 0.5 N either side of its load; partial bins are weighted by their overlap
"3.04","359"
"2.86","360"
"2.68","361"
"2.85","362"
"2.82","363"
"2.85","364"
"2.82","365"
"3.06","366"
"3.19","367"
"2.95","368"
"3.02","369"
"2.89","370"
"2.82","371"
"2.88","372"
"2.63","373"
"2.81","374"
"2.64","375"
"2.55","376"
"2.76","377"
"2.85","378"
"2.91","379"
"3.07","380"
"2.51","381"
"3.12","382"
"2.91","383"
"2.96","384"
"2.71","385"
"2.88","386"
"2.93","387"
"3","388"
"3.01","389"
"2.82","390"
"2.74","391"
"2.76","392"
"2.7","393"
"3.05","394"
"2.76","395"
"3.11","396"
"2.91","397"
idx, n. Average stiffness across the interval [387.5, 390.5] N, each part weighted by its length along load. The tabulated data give 2.94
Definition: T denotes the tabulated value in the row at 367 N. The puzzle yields 3.19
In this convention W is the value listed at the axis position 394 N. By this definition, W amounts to 3.05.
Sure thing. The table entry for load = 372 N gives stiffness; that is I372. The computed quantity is 2.88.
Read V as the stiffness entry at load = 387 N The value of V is 2.93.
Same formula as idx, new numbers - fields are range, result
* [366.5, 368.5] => 3.07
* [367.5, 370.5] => 2.95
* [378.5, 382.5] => 2.9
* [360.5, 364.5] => 2.8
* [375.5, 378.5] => 2.72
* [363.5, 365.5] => 2.83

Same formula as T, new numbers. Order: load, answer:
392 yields 2.76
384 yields 2.96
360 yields 2.86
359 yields 3.04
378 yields 2.85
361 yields 2.68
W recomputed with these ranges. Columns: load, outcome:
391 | 2.74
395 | 2.76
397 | 2.91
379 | 2.91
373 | 2.63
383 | 2.91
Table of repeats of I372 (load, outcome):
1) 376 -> 2.55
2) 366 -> 3.06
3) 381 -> 2.51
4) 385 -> 2.71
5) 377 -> 2.76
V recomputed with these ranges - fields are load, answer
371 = 2.82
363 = 2.82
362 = 2.85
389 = 3.01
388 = 3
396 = 3.11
